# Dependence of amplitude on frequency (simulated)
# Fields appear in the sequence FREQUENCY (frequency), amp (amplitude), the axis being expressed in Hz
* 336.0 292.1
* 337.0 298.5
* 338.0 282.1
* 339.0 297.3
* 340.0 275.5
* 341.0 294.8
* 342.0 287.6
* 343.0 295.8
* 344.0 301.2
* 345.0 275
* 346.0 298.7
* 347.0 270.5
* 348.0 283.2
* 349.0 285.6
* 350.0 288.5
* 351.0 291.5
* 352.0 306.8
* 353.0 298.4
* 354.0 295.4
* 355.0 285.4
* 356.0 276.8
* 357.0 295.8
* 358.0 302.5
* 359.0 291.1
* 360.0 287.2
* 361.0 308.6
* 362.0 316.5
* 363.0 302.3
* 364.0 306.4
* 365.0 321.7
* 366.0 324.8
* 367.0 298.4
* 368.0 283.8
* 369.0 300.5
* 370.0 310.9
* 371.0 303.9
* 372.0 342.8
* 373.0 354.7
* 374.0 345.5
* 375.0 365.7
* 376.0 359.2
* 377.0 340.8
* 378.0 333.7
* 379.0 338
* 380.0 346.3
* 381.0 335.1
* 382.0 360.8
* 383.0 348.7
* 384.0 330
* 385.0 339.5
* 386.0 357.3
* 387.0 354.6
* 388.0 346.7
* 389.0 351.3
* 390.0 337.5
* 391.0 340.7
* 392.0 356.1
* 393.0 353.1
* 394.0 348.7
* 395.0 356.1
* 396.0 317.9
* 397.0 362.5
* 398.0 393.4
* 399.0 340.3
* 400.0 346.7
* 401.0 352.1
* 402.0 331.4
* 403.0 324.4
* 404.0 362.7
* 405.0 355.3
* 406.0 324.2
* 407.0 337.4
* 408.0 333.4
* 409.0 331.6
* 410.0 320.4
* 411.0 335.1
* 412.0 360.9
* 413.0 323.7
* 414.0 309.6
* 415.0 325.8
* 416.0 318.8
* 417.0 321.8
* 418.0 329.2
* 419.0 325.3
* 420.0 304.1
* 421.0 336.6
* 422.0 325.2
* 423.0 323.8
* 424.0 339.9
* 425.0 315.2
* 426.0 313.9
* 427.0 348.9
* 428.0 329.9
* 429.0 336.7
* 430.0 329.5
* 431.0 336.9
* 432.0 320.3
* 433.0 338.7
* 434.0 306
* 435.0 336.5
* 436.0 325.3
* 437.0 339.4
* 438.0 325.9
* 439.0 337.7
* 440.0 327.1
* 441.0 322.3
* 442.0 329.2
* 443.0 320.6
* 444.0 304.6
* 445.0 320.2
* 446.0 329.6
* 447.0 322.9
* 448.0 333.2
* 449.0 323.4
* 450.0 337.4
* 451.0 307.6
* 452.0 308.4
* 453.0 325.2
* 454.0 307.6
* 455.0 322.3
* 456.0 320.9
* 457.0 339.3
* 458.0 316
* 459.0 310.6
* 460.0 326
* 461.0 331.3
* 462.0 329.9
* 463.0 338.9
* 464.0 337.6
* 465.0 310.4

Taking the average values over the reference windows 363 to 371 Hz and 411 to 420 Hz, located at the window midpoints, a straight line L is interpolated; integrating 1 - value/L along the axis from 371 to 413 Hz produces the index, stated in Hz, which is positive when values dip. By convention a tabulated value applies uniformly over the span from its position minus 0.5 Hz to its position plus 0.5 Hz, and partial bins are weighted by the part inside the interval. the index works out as -3.79 Hz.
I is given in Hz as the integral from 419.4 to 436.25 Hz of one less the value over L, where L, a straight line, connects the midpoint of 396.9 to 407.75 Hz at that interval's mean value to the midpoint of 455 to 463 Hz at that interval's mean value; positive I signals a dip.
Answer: 0.50 Hz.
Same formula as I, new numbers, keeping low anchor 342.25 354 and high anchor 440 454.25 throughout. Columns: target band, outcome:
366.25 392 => -3.2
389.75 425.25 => -3.2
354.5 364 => -0.1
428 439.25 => -0.5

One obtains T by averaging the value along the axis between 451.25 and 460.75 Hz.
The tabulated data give 320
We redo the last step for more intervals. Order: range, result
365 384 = 333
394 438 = 334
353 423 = 330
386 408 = 347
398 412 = 341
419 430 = 327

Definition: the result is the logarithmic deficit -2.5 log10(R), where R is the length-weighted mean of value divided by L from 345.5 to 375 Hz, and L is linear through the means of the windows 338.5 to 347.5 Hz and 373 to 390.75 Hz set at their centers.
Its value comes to 0.037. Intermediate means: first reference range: 288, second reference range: 347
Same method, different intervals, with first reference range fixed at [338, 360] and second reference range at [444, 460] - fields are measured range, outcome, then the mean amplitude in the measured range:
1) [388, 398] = -0.153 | 349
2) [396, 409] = -0.130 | 345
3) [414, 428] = -0.044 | 325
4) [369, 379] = -0.137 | 338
